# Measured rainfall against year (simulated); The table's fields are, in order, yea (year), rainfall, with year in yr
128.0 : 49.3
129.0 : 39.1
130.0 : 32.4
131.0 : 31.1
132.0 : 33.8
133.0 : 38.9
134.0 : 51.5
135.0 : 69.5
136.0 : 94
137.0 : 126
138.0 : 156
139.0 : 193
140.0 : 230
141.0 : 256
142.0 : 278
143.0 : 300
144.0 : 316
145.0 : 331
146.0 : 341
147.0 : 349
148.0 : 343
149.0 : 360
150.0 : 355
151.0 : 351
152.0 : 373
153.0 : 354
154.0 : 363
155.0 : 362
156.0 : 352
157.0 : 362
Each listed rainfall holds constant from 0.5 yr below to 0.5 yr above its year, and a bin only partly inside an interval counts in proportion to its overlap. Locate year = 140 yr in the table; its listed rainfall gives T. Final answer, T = 230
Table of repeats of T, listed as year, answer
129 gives 39.1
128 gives 49.3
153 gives 354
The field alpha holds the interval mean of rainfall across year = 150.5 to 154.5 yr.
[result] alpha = 360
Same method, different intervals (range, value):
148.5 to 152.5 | 360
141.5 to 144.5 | 298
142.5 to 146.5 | 322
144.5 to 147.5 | 340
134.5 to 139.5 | 128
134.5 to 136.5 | 81.8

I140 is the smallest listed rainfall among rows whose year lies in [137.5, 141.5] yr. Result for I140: 156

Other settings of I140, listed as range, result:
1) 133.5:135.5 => 51.5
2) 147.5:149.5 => 343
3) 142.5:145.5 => 300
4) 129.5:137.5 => 31.1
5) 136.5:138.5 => 126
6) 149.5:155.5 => 351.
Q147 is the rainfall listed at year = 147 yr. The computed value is 349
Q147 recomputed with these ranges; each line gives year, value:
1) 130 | 32.4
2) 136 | 94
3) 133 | 38.9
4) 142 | 278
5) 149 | 360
